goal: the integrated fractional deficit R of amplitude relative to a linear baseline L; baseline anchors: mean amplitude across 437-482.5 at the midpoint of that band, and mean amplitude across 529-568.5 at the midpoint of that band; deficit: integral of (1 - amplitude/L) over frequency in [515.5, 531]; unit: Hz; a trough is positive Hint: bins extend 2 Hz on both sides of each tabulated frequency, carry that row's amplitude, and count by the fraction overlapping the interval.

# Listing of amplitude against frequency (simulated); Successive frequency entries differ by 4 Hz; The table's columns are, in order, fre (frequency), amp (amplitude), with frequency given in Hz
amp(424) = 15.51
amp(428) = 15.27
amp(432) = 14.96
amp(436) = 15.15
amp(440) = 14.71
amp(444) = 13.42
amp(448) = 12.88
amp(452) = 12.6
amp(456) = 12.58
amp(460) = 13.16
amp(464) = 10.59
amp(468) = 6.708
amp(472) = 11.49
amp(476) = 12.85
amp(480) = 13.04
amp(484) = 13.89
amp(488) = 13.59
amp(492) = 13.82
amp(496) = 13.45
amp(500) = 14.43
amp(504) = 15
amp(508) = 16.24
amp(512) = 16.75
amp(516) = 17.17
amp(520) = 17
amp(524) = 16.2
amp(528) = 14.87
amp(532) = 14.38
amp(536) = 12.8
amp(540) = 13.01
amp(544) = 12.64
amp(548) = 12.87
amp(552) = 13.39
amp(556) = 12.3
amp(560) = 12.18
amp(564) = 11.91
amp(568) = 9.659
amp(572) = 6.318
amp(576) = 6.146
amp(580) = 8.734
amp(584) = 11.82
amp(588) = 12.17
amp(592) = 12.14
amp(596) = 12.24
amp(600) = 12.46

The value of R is -4.4 Hz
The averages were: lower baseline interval 12.3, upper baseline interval 12.7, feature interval 16.1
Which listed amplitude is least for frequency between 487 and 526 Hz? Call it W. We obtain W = 13.45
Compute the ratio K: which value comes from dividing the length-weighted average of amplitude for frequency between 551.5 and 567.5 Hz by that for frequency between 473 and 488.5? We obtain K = 0.92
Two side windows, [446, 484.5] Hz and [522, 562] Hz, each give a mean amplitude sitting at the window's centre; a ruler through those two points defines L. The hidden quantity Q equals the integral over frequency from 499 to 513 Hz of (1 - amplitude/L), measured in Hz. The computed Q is -3.2 Hz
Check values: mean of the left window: 11.9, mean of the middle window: 15.6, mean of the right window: 13.5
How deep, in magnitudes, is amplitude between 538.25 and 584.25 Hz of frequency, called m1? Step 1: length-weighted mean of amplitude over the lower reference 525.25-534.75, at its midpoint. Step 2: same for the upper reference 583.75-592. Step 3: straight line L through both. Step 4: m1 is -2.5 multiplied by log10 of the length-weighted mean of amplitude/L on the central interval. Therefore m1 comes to 0.22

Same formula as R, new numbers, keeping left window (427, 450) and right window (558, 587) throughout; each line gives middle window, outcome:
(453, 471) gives 3.5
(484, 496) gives -1.1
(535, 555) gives -4.4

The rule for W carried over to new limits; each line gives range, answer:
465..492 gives 6.708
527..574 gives 6.318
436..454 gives 12.6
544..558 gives 12.3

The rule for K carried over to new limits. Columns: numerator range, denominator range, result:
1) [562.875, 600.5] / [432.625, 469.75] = 0.82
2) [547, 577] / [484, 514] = 0.73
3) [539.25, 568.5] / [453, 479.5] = 1.08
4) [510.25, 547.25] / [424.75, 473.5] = 1.16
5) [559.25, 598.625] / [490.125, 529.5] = 0.66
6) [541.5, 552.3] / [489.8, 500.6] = 0.93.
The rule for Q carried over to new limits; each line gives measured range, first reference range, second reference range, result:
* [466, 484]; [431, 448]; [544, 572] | 2.9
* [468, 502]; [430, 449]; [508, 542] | 4.4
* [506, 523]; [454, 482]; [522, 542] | -4.1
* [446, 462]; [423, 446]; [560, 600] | 1.6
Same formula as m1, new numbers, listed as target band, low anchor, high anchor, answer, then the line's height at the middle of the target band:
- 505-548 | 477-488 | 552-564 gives -0.17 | 12.8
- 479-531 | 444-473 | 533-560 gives -0.22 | 12.2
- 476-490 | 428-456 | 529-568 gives 0.01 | 13.5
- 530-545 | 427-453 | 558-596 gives -0.17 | 11.4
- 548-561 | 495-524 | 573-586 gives -0.13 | 11.2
